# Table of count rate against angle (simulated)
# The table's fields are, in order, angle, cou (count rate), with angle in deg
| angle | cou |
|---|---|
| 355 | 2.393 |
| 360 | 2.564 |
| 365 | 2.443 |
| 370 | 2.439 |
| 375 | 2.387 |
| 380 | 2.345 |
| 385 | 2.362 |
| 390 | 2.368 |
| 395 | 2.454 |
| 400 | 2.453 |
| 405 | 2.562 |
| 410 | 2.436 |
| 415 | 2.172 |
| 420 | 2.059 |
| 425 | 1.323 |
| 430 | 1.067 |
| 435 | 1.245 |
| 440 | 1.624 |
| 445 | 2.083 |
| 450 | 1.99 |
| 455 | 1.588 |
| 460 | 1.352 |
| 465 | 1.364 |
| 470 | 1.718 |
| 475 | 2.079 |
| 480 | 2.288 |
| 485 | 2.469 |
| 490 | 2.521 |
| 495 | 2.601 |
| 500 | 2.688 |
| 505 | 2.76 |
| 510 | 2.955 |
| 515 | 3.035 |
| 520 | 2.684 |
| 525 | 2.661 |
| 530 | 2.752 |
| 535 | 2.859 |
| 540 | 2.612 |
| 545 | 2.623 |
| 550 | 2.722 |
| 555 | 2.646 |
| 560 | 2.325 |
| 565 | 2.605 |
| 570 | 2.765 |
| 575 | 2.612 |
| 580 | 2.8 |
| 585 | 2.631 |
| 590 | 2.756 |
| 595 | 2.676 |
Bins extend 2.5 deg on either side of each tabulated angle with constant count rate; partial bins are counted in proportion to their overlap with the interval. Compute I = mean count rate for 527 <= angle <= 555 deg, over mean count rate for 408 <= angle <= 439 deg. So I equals 1.59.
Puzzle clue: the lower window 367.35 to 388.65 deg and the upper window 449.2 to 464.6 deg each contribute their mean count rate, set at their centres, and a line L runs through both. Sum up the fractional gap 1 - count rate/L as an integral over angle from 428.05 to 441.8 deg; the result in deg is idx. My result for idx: 3.7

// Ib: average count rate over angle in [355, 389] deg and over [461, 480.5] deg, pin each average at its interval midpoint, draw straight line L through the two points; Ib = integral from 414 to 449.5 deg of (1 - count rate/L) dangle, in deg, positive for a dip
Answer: 6.6 deg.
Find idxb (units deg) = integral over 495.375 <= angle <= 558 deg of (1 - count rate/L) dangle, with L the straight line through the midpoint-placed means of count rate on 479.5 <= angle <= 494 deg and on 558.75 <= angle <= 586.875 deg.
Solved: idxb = -4.9 deg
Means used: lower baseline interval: 2.46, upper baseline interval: 2.64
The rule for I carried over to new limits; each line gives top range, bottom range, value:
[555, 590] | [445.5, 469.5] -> 1.62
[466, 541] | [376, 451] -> 1.25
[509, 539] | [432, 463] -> 1.72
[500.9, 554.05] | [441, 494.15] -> 1.41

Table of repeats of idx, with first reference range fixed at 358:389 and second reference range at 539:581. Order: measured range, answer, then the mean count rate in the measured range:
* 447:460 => 4.1 deg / 1.72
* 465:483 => 4.2 deg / 1.95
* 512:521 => -1.1 deg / 2.89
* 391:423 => 1.5 deg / 2.34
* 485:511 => -1.1 deg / 2.67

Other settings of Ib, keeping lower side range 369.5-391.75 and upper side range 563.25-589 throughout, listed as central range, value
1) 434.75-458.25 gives 7.0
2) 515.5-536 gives -1.2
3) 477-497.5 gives 0.7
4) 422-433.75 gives 5.8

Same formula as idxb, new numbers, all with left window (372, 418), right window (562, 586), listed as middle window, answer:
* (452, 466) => 5.79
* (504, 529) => -2.25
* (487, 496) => -0.01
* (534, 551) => -0.40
